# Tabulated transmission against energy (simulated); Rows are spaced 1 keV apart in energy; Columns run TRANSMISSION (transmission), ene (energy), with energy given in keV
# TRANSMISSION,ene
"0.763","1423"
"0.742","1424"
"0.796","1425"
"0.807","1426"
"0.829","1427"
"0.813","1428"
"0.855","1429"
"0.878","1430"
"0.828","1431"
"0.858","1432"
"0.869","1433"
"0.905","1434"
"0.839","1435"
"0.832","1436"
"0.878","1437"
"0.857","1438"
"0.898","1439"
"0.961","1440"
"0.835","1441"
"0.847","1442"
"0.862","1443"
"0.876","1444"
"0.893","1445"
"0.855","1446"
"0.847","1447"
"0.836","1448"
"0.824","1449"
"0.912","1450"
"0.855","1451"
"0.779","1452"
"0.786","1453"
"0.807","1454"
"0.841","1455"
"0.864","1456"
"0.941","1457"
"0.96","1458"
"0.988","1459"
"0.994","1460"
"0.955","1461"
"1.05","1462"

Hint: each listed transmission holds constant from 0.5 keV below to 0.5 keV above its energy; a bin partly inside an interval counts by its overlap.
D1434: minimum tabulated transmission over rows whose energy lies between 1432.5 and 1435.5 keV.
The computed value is 0.839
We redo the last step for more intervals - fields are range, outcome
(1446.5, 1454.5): 0.779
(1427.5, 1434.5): 0.813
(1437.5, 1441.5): 0.835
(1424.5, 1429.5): 0.796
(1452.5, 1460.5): 0.786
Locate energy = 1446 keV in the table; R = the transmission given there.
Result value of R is 0.855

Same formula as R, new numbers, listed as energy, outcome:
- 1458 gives 0.96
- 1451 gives 0.855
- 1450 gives 0.912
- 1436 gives 0.832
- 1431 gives 0.828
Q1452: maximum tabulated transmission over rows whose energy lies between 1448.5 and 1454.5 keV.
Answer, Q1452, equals 0.912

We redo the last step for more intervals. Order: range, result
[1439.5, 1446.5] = 0.961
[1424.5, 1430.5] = 0.878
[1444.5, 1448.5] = 0.893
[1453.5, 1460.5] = 0.994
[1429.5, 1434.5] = 0.905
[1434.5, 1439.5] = 0.898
